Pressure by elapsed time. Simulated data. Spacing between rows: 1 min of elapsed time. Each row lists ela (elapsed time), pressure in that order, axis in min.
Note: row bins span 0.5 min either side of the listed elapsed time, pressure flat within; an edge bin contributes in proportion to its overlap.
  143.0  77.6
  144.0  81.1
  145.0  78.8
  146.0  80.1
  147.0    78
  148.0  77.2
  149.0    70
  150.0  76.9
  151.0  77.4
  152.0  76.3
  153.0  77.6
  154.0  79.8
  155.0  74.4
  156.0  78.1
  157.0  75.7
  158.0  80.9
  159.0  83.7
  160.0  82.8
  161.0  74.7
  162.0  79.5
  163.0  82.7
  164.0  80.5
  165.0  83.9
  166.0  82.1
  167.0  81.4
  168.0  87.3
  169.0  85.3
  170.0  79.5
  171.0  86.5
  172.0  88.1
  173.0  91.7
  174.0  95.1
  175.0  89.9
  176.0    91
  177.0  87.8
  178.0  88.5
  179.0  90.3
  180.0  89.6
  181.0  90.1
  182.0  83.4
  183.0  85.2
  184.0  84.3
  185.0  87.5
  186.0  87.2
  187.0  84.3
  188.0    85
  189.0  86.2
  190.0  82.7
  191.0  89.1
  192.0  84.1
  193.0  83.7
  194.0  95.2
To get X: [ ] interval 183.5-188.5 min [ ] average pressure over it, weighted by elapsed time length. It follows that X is 85.7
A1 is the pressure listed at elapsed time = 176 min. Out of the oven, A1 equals 91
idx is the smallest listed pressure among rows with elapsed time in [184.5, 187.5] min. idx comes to 84.3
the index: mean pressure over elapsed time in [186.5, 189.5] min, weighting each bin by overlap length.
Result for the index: 85.2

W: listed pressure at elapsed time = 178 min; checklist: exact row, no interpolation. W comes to 88.5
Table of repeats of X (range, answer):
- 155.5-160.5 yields 80.2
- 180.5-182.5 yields 86.8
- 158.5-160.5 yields 83.2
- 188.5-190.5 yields 84.5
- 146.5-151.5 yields 75.9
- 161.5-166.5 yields 81.7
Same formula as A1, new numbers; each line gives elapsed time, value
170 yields 79.5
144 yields 81.1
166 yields 82.1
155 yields 74.4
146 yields 80.1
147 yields 78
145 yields 78.8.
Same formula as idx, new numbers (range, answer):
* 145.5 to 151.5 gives 70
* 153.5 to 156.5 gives 74.4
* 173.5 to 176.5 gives 89.9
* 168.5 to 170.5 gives 79.5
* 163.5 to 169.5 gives 80.5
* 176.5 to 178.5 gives 87.8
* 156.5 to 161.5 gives 74.7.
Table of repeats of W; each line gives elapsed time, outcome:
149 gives 70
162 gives 79.5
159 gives 83.7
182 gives 83.4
